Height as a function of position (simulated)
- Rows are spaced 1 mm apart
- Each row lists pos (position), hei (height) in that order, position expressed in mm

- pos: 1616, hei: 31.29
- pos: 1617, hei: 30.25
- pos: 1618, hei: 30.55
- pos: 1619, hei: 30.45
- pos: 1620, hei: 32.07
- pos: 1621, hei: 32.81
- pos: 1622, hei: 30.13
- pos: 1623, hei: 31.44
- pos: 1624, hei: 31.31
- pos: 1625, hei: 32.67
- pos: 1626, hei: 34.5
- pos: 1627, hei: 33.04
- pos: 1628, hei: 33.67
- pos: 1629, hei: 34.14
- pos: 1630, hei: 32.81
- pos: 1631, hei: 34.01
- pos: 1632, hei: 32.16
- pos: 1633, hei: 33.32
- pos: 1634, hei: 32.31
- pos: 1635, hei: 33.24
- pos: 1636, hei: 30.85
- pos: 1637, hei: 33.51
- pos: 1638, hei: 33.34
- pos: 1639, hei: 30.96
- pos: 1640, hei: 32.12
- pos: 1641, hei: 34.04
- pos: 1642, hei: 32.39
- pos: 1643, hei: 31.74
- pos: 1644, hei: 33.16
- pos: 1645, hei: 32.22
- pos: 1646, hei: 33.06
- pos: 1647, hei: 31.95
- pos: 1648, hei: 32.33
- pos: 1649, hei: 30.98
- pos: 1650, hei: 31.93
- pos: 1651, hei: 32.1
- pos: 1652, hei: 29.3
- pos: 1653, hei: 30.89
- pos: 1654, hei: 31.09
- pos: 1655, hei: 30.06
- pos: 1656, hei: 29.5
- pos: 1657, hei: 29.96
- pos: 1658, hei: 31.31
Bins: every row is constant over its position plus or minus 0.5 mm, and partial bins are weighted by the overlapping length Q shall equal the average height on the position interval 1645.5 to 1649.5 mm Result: 32.1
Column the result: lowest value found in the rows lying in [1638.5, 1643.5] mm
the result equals 30.96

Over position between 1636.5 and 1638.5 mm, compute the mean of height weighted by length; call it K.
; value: 33.4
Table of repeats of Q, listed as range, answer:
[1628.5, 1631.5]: 33.7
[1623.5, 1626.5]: 32.8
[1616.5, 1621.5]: 31.2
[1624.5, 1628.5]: 33.5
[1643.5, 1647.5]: 32.6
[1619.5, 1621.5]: 32.4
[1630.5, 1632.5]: 33.1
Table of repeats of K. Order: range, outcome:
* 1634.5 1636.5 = 32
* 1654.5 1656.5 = 29.8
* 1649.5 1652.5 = 31.1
